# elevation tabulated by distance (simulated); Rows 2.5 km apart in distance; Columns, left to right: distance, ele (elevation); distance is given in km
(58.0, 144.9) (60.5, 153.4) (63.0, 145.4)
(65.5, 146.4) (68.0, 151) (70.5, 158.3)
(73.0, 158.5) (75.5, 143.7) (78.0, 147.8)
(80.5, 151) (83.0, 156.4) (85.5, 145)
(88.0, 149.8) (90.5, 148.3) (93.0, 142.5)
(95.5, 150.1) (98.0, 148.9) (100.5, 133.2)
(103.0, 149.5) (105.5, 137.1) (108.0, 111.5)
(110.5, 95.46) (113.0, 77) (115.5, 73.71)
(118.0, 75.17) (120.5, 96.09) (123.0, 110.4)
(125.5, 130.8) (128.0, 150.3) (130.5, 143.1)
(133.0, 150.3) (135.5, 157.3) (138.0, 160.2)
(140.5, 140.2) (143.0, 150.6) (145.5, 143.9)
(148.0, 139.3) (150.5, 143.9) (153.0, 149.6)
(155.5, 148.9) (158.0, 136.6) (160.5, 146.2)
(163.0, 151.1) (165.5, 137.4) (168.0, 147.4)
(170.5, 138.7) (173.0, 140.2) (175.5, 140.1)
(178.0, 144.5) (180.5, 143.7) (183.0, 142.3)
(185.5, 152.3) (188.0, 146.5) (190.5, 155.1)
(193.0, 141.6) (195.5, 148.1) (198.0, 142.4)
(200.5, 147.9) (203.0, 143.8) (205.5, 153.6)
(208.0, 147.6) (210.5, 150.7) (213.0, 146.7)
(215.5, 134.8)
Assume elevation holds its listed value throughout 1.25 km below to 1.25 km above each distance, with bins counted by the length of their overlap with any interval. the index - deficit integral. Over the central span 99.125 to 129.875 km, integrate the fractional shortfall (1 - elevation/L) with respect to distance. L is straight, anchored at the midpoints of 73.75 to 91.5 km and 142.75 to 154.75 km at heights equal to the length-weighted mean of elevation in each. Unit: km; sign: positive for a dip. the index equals 7.3 km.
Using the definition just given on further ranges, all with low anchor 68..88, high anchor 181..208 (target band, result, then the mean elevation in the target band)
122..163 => 1.3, 144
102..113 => 2.4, 118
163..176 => 0.6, 142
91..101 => 0.4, 145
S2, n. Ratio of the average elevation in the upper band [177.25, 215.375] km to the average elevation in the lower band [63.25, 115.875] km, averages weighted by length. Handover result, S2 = 1.1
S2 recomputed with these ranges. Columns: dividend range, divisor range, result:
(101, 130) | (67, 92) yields 0.74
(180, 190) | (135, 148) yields 0.99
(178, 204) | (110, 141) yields 1.22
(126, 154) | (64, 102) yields 0.99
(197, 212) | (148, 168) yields 1.02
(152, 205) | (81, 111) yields 1.03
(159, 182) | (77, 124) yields 1.13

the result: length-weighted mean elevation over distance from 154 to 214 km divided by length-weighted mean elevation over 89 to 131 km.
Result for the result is 1.20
